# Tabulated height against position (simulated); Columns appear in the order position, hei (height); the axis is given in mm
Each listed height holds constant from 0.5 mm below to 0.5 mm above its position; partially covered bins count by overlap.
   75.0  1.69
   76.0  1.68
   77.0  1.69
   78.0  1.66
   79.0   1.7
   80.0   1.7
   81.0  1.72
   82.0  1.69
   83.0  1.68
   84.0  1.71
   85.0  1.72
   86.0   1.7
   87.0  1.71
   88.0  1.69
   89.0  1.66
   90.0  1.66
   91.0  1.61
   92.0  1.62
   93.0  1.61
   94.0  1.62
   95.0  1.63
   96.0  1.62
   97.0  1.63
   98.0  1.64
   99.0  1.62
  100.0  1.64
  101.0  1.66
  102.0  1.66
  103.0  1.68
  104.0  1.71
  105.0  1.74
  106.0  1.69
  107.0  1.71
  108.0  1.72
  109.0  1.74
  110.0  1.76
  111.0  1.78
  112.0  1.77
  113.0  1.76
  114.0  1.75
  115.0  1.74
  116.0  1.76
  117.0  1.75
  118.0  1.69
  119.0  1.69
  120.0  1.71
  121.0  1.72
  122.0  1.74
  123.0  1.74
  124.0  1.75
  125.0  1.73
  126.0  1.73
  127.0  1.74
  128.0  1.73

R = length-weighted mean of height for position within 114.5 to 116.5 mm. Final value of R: 1.75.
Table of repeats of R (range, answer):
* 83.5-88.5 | 1.71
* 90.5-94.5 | 1.62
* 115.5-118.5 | 1.73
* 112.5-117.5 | 1.75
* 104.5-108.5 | 1.71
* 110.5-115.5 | 1.76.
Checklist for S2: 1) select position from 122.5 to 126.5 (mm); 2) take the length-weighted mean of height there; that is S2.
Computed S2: 1.74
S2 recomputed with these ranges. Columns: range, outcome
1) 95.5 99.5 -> 1.63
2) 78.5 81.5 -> 1.71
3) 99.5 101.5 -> 1.65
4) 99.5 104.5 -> 1.67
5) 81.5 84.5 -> 1.69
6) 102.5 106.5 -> 1.7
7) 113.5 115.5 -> 1.75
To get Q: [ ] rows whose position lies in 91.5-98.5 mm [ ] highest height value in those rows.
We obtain 1.64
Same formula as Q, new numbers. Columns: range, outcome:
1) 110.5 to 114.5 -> 1.78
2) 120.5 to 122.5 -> 1.74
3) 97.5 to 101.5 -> 1.66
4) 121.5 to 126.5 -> 1.75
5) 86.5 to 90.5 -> 1.71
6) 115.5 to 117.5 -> 1.76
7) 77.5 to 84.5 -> 1.72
